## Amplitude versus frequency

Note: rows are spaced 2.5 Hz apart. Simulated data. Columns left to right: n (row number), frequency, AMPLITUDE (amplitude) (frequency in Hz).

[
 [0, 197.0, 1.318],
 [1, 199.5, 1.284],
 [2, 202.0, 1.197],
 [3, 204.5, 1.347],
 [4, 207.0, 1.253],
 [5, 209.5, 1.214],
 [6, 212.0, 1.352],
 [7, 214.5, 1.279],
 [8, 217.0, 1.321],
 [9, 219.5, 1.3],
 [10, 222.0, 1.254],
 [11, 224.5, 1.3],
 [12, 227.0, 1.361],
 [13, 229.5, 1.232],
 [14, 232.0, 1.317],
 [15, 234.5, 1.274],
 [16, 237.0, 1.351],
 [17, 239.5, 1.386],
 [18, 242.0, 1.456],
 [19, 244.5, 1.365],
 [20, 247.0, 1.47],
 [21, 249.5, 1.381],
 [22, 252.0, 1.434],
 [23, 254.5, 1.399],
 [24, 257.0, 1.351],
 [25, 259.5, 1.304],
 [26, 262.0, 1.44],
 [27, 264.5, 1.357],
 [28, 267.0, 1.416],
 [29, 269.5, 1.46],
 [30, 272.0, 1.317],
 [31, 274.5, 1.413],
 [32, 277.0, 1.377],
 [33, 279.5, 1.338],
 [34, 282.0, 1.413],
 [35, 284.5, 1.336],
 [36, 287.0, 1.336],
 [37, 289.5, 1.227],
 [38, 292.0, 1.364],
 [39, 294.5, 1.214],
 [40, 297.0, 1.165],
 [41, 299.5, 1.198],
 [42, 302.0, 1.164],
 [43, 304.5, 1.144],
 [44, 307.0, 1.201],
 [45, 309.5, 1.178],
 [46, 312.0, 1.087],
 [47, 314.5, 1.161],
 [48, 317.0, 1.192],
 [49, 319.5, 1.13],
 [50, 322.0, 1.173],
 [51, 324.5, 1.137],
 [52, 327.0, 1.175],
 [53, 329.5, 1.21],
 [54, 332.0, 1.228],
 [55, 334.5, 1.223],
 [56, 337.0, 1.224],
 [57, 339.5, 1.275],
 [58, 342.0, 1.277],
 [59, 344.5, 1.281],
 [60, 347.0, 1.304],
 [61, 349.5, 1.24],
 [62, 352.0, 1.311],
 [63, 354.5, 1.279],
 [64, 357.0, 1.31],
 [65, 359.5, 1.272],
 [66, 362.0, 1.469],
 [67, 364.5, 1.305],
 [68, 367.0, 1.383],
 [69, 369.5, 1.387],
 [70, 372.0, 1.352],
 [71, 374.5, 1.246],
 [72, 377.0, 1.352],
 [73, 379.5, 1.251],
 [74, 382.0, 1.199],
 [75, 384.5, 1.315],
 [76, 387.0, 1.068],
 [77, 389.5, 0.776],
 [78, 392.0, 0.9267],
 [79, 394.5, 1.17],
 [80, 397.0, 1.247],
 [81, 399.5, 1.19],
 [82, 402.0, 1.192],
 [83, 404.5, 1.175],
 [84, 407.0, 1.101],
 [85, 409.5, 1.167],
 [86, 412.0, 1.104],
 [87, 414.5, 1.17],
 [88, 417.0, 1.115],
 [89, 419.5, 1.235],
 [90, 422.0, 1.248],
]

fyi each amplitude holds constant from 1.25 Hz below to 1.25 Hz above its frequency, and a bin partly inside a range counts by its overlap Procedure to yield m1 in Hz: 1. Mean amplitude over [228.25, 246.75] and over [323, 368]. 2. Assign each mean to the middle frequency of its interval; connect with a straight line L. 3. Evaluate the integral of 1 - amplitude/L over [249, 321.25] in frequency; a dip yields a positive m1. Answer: 1.3 Hz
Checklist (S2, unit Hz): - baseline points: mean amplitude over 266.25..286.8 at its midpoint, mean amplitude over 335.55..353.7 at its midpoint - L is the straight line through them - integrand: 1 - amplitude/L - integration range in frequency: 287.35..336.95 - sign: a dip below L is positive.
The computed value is 5.0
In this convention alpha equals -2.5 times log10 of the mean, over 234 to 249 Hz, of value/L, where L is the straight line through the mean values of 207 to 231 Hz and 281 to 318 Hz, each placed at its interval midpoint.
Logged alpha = -0.097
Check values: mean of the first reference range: 1.29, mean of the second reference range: 1.22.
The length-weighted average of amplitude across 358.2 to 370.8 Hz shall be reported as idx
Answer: 1.36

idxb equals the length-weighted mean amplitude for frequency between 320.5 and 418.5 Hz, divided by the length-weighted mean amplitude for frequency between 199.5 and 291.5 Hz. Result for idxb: 0.9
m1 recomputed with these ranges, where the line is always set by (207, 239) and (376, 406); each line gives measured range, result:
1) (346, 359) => -1.11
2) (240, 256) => -1.75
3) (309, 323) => 0.75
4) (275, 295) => -1.44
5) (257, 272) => -1.48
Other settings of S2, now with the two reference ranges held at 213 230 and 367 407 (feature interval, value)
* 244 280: -3.4 Hz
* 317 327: 0.6 Hz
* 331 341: -0.1 Hz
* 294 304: 0.5 Hz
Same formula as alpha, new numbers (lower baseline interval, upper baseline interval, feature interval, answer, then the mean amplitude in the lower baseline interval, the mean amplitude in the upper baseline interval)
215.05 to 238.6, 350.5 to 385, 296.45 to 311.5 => 0.12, 1.3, 1.32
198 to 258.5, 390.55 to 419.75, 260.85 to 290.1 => -0.08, 1.33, 1.14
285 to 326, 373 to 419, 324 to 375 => -0.10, 1.19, 1.16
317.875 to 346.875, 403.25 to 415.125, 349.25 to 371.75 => -0.13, 1.22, 1.14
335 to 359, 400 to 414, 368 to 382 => -0.08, 1.28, 1.15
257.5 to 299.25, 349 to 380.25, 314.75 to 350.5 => 0.09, 1.34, 1.32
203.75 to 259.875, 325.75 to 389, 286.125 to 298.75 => 0.04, 1.34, 1.27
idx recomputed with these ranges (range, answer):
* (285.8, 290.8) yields 1.28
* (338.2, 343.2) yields 1.28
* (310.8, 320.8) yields 1.14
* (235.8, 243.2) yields 1.4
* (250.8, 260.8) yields 1.37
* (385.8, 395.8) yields 0.986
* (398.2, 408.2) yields 1.17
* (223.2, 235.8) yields 1.3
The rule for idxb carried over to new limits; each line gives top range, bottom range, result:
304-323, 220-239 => 0.89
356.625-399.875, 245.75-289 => 0.89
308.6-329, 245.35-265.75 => 0.83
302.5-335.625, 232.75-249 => 0.85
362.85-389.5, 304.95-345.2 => 1.06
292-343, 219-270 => 0.88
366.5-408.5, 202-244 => 0.91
